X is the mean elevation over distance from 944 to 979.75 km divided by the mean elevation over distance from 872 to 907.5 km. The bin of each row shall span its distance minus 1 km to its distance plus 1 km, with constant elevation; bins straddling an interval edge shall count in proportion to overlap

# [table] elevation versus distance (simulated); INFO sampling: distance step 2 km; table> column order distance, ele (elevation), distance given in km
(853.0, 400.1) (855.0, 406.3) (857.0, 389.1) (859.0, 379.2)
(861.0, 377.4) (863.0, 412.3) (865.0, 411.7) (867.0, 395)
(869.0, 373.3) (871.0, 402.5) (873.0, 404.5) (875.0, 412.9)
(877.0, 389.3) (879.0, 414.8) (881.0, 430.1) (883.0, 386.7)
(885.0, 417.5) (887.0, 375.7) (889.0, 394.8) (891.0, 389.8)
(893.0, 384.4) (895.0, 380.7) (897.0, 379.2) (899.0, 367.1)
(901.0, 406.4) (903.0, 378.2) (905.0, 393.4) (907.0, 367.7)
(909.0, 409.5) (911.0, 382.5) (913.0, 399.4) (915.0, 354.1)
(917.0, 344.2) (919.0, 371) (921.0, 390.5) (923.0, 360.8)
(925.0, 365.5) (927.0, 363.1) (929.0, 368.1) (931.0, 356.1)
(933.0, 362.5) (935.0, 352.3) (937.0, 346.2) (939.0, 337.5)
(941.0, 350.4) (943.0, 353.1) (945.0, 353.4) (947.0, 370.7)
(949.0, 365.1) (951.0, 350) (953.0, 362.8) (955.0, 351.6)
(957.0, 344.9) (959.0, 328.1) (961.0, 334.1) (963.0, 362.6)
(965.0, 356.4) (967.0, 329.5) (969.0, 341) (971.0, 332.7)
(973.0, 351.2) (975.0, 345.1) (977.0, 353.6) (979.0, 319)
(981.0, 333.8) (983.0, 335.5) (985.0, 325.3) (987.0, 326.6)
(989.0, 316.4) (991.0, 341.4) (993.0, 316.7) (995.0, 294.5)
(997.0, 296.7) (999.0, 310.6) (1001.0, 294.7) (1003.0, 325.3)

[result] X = 0.9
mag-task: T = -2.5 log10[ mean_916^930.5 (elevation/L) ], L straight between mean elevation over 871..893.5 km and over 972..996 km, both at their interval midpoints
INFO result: 0.02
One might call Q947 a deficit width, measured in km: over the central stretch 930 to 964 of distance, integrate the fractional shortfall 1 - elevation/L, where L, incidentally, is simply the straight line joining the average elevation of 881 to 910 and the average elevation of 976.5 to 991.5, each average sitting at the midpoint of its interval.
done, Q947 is 0.3 km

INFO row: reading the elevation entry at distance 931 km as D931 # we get 356.1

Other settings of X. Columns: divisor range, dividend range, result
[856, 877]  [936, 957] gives 0.89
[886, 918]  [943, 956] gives 0.94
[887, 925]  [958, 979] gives 0.90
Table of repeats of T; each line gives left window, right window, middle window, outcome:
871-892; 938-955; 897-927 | 0.01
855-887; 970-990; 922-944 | 0.02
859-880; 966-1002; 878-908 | -0.02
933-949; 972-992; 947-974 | -0.01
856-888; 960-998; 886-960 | 0.00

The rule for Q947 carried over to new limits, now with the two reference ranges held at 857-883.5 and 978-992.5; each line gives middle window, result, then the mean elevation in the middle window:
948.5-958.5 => -0.2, 353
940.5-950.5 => -0.2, 359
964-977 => -0.3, 343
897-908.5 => -0.1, 383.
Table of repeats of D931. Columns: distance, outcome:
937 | 346.2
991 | 341.4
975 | 345.1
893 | 384.4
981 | 333.8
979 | 319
